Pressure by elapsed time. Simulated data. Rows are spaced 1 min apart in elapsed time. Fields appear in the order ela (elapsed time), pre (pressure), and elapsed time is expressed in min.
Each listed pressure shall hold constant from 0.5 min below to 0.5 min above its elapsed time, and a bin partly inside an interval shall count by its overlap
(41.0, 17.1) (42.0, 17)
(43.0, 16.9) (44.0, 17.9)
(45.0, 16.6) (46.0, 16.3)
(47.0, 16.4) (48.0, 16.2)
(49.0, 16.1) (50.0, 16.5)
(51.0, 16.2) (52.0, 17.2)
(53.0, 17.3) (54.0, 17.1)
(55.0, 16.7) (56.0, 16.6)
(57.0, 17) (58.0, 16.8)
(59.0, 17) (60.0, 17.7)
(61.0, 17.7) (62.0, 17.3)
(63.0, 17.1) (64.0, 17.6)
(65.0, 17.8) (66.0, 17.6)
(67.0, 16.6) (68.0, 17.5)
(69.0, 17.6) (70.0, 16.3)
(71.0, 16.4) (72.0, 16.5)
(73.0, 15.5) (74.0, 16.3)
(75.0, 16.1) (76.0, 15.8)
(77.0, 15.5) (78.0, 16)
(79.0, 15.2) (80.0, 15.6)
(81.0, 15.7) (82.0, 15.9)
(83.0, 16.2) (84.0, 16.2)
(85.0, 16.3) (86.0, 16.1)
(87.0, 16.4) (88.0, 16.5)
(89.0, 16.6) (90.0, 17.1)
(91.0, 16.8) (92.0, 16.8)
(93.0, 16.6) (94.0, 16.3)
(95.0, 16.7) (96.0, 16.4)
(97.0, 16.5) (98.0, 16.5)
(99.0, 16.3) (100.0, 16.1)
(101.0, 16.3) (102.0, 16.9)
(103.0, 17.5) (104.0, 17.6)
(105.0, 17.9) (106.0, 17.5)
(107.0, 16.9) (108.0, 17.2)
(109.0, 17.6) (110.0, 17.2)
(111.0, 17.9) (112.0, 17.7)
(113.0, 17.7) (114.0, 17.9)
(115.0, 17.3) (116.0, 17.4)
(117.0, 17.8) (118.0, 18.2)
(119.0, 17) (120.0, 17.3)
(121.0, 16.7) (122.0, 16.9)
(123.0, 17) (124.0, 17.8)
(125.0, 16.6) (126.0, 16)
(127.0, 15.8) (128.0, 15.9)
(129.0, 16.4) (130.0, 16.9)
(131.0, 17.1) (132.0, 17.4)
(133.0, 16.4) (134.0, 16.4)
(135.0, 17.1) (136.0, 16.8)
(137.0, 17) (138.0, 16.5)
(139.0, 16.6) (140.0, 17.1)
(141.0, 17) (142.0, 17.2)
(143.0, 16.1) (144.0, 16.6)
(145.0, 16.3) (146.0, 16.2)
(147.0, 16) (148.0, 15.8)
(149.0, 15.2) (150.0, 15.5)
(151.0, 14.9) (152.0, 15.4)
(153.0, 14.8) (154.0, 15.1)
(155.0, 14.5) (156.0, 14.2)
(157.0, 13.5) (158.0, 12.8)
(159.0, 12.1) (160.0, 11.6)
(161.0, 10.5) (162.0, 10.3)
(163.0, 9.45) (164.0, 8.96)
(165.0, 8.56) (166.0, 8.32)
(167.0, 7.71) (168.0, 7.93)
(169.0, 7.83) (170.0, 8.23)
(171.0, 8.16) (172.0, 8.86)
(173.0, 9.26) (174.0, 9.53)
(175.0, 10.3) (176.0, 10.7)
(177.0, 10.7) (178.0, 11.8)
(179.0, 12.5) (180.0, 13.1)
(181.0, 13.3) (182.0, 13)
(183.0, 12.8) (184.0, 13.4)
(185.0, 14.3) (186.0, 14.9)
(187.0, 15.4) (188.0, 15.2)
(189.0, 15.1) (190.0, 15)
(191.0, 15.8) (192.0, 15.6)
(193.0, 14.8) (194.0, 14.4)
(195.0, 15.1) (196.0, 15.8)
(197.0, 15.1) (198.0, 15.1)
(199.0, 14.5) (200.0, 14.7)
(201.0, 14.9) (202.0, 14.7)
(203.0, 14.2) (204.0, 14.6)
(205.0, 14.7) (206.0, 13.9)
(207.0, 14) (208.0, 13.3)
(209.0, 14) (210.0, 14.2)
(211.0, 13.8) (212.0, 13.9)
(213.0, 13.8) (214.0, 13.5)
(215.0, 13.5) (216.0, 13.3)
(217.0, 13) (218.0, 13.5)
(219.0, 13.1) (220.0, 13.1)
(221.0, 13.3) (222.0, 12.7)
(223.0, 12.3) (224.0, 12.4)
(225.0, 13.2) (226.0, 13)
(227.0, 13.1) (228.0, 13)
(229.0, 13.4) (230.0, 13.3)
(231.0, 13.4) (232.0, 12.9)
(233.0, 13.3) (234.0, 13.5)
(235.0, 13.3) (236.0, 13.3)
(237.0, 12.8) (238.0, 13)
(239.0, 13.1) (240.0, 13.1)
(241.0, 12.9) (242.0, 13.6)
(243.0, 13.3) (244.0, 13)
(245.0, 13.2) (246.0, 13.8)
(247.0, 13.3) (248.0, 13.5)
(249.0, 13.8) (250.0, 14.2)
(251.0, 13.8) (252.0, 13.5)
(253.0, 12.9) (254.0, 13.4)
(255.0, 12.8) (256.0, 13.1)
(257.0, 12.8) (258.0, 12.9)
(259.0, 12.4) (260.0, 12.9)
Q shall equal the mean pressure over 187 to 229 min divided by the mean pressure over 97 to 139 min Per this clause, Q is 0.83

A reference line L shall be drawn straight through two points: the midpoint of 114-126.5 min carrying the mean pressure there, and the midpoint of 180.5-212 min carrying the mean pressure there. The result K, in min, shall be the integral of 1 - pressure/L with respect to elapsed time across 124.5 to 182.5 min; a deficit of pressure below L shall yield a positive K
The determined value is 9.21 min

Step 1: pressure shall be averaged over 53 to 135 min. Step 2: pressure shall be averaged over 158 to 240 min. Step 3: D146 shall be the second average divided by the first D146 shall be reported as 0.8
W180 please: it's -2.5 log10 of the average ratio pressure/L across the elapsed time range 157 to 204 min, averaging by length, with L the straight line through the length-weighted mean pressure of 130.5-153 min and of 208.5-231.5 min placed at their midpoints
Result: 0.19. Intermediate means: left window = 16.4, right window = 13.3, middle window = 12.3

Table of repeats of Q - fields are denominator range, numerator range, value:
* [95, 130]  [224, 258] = 0.78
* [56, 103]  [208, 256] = 0.80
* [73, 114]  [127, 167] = 0.88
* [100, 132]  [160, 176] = 0.53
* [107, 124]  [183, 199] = 0.86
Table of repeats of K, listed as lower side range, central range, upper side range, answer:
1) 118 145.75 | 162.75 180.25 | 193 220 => 6.7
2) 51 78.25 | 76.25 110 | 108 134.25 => 0.8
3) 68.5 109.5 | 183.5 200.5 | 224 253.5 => -0.8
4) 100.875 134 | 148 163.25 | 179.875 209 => 2.3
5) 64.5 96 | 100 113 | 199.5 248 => -1.2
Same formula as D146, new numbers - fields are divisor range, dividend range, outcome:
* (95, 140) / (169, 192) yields 0.72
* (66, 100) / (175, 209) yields 0.86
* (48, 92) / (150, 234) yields 0.78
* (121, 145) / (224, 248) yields 0.79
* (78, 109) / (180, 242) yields 0.84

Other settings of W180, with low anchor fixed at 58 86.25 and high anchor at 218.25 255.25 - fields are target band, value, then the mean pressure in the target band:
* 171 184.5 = 0.257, 11.4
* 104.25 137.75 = -0.103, 17.1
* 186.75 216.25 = -0.046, 14.5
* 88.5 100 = -0.032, 16.6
